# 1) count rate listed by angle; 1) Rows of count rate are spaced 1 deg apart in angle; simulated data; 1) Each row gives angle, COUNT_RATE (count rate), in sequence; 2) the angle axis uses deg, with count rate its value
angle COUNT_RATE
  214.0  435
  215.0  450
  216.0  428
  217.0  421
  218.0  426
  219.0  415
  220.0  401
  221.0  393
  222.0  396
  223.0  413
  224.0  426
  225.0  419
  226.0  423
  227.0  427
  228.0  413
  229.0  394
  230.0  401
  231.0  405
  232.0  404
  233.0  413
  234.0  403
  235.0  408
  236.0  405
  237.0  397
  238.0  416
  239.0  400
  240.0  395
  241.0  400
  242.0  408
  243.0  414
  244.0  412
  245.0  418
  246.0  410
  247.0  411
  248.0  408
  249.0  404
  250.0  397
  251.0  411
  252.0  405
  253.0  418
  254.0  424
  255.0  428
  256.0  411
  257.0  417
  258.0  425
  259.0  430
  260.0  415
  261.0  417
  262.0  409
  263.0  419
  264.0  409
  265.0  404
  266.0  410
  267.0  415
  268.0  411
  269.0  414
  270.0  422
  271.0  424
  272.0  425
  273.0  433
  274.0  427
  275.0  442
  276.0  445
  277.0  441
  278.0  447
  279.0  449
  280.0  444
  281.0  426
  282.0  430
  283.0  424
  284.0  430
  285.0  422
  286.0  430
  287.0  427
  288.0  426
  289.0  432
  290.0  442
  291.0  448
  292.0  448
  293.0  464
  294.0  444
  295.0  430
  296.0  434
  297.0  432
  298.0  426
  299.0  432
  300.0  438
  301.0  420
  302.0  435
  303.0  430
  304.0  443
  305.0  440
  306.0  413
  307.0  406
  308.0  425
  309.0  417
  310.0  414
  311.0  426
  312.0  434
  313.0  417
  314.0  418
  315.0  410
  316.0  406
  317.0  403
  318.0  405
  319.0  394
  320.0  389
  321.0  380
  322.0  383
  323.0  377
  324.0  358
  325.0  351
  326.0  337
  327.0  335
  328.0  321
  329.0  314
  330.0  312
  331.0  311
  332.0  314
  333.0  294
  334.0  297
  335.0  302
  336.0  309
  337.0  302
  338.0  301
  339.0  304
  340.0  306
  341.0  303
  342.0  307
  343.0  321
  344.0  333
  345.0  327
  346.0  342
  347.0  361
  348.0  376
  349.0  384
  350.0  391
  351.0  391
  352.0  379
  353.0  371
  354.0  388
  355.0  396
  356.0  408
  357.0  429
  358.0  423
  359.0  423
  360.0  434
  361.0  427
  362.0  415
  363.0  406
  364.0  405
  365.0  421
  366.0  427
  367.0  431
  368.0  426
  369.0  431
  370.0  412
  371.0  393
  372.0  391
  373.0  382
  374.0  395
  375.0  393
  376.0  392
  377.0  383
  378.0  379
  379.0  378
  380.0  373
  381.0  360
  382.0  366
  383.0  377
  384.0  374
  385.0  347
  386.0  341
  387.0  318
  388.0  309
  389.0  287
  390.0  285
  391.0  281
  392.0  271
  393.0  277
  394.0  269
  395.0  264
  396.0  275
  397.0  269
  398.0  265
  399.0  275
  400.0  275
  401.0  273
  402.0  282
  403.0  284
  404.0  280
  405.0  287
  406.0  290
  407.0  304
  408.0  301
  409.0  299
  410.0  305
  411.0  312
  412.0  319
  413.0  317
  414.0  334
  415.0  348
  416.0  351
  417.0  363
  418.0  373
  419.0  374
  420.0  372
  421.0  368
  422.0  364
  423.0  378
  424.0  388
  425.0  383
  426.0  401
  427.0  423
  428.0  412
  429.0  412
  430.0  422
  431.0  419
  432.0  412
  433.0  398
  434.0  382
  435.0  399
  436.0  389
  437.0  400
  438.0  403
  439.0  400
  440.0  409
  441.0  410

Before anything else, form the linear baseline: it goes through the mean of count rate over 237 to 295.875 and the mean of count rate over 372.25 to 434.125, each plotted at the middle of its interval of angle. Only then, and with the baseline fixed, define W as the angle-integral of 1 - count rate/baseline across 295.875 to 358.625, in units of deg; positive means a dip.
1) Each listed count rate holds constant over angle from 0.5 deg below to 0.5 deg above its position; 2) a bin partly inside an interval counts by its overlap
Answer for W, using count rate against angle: 1.8 deg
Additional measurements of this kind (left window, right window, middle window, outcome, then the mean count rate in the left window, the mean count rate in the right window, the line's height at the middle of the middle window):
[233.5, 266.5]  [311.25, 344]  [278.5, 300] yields -3.2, 411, 348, 379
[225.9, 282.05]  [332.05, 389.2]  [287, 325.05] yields -2.5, 416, 369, 393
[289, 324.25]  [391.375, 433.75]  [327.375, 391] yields 2.2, 420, 333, 377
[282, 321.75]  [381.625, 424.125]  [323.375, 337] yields 2.6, 424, 315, 394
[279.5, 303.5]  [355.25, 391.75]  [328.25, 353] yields 4.5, 434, 383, 404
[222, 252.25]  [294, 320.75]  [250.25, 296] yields -1.3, 408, 421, 415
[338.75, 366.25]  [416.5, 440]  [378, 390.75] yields 1.4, 379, 393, 385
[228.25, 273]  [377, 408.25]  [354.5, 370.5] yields -4.3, 411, 308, 330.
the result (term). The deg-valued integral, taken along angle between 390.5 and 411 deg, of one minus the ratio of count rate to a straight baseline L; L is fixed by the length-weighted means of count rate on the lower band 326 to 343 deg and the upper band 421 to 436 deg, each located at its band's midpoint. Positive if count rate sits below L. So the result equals 5.0 deg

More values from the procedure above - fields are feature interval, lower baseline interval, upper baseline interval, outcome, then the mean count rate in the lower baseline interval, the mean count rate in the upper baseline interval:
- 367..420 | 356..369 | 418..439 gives 10.0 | 422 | 395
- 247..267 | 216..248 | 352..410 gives -0.7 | 410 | 351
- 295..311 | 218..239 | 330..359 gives -2.5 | 409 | 346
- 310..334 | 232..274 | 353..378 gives 2.4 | 413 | 408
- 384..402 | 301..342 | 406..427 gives 3.3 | 368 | 348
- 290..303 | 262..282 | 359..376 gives -0.5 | 426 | 412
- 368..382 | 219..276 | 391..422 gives -2.7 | 413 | 306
